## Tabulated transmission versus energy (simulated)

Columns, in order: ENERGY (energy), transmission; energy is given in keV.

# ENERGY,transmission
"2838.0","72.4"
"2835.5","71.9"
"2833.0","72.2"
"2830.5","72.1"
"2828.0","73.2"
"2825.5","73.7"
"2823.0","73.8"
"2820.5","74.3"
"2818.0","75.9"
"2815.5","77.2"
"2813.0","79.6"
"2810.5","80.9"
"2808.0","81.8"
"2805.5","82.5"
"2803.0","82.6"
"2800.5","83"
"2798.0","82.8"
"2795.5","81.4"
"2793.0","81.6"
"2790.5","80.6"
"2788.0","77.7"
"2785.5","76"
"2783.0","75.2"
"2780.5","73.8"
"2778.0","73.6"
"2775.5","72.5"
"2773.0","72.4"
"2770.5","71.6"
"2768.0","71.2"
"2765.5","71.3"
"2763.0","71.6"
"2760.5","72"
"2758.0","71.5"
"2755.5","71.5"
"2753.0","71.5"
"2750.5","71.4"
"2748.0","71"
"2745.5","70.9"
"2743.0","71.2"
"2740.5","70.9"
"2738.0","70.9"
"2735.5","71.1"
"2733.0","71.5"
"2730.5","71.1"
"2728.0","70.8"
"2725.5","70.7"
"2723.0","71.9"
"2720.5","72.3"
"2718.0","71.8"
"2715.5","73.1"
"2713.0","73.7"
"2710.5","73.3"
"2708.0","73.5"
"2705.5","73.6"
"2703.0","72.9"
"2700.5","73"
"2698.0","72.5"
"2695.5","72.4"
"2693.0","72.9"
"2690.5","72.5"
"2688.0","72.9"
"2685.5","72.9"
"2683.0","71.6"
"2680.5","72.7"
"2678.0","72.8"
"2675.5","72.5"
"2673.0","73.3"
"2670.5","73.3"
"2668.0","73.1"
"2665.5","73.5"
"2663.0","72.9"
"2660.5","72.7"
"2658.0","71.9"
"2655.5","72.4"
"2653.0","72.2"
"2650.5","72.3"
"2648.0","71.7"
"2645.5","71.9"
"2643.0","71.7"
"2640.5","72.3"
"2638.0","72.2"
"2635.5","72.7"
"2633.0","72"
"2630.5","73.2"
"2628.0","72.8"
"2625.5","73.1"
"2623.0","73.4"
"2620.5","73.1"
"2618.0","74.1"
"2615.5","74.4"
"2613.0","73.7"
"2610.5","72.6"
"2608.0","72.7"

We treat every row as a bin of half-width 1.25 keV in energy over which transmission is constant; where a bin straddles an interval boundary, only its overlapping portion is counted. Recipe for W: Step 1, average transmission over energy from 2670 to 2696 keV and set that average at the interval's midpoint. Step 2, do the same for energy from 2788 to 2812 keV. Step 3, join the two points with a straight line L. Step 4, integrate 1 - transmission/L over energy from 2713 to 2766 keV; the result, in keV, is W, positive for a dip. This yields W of 3.8 keV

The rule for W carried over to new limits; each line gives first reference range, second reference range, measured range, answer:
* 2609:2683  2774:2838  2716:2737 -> 1.0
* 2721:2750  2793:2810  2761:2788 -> 1.6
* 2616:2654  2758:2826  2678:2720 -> 0.8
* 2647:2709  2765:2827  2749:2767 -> 1.0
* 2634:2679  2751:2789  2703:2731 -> 0.1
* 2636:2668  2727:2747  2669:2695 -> -0.3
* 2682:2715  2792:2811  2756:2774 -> 1.6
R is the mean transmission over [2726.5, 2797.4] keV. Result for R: 73.2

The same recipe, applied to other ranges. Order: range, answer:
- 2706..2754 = 71.7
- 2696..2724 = 72.9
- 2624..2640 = 72.7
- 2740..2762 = 71.3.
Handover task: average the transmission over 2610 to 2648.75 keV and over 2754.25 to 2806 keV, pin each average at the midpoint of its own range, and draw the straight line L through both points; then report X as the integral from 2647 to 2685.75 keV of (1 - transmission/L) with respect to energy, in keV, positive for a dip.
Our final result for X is 0.51 keV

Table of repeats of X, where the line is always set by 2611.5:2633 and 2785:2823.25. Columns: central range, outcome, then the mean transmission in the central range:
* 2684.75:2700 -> 0.6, 72.7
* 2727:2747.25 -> 1.7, 71.1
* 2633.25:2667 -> 0.9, 72.3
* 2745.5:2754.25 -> 0.7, 71.2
